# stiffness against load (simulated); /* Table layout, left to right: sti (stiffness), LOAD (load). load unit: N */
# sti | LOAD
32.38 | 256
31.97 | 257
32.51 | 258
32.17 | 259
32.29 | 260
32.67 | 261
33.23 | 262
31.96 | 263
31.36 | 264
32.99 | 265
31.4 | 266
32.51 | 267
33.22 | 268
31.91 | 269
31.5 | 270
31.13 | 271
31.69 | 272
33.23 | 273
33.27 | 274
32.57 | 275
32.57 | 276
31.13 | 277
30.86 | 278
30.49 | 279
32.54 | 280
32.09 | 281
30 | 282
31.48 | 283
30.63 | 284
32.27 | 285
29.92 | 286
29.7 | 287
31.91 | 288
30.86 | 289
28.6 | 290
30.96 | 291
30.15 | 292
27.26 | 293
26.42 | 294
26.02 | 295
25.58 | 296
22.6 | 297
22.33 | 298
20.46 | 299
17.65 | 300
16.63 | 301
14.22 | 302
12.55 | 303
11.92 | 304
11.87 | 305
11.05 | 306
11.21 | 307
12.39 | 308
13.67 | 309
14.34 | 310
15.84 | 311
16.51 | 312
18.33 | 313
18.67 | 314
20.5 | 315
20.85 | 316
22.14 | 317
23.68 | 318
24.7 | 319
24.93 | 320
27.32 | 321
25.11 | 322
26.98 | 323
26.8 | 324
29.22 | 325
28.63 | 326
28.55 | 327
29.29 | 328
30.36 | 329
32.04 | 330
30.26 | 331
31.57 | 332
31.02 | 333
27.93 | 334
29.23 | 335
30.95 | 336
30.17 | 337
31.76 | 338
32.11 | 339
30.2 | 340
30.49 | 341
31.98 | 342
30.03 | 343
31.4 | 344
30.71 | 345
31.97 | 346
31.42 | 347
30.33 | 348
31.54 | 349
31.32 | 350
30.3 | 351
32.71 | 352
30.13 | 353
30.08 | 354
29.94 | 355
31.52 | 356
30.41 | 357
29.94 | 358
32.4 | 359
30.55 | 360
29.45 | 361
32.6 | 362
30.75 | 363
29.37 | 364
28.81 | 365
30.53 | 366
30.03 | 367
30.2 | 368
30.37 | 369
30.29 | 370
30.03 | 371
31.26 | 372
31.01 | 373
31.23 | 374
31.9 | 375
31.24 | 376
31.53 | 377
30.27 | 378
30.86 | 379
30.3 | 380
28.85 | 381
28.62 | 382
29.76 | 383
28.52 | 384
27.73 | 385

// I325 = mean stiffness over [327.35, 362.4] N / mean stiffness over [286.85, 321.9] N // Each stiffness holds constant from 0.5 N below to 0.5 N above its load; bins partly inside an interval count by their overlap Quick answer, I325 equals 1.47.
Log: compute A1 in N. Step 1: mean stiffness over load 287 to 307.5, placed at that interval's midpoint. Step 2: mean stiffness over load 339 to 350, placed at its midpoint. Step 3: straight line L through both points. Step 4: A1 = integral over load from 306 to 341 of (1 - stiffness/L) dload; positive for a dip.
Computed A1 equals 3.2 N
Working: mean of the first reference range 21.7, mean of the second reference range 31.1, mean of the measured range 24.8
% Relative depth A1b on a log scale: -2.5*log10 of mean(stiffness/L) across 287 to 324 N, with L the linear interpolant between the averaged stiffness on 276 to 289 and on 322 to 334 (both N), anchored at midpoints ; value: 0.38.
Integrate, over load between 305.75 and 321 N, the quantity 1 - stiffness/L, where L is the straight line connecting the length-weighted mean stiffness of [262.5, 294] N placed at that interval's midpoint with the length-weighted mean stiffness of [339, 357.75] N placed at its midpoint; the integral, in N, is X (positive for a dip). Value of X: 6.3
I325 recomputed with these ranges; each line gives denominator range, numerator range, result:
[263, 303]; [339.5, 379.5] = 1.07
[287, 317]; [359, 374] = 1.51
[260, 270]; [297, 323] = 0.56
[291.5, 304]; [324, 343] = 1.41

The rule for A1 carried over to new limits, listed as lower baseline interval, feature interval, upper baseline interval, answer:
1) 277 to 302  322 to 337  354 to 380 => -0.1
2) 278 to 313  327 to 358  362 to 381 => -3.4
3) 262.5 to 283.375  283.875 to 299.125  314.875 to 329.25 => 0.9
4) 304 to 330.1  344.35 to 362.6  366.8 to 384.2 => -2.7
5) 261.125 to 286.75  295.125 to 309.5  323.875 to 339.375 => 6.8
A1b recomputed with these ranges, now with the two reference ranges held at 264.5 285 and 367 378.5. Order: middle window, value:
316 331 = 0.16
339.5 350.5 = 0.00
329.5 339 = 0.02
